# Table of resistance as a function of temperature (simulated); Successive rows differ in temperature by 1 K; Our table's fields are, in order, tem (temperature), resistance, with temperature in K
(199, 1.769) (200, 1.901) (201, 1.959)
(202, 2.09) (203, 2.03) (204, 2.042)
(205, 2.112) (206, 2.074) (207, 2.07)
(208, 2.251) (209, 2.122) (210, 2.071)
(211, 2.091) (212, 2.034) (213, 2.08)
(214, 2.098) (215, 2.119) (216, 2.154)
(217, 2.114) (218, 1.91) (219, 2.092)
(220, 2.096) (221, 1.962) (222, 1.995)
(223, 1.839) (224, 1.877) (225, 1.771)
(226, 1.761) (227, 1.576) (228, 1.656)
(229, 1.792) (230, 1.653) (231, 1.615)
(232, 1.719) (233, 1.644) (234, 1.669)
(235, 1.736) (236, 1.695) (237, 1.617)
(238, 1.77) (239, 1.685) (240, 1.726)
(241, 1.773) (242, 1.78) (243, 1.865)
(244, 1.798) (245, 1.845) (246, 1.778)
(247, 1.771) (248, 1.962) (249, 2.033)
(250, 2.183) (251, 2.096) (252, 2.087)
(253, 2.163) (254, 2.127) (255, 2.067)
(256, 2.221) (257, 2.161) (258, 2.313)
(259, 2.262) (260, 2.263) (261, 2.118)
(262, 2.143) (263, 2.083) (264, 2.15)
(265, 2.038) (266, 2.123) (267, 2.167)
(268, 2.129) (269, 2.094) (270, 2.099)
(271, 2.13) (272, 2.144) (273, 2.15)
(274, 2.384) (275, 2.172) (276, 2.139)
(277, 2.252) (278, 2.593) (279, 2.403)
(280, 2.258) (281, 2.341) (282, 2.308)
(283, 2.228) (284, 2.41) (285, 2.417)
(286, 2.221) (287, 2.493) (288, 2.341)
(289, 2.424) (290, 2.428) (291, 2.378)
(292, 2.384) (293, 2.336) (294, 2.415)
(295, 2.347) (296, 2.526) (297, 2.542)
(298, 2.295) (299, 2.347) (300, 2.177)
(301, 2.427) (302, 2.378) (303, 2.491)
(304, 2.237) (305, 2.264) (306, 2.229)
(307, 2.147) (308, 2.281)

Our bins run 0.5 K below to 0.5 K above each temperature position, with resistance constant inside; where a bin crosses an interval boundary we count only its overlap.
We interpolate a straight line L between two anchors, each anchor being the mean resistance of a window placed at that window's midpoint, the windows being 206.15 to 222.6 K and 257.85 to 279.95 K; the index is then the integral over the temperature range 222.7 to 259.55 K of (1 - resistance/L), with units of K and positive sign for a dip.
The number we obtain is 4.7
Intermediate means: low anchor 2.08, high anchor 2.2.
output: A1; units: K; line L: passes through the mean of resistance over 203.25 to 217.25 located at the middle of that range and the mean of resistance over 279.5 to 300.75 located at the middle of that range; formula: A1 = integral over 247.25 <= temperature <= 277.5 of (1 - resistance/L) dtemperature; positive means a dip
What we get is 1.7 K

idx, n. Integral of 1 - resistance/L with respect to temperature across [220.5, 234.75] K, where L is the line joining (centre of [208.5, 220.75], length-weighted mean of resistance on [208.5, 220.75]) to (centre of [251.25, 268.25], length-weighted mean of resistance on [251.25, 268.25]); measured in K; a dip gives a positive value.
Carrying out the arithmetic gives 2.4 K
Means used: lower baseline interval 2.08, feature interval 1.75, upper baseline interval 2.15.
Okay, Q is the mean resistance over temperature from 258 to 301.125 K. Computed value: 2.28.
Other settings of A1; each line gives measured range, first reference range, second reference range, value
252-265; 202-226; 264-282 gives 0.0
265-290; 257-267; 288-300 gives 0.1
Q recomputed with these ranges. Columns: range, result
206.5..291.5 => 2.05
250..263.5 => 2.16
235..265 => 1.98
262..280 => 2.19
